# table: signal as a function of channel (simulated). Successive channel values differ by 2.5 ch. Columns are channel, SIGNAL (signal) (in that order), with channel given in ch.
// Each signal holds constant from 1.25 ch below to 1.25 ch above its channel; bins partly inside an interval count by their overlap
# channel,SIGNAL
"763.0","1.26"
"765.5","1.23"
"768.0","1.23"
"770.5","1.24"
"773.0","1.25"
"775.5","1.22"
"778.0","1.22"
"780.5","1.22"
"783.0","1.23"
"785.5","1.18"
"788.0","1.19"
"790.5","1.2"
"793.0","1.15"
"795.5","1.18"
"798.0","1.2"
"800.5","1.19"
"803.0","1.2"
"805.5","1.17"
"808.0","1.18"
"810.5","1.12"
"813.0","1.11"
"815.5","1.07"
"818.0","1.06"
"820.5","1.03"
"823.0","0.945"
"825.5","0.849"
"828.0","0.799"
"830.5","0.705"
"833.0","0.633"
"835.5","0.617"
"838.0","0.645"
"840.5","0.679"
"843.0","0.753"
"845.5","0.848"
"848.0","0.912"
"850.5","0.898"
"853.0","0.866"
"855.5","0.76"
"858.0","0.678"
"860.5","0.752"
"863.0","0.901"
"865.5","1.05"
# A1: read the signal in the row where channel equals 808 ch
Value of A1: 1.18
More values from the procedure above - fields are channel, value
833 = 0.633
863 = 0.901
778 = 1.22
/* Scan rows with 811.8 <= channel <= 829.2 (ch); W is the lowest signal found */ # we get 0.799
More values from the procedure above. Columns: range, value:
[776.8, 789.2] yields 1.18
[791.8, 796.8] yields 1.15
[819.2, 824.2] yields 0.945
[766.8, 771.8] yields 1.23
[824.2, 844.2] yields 0.617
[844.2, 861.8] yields 0.678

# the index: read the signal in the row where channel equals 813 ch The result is 1.11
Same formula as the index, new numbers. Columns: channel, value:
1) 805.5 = 1.17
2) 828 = 0.799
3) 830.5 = 0.705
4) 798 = 1.2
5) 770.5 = 1.24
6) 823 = 0.945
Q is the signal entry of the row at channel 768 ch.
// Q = 1.23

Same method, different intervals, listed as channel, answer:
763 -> 1.26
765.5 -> 1.23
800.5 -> 1.19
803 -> 1.2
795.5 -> 1.18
